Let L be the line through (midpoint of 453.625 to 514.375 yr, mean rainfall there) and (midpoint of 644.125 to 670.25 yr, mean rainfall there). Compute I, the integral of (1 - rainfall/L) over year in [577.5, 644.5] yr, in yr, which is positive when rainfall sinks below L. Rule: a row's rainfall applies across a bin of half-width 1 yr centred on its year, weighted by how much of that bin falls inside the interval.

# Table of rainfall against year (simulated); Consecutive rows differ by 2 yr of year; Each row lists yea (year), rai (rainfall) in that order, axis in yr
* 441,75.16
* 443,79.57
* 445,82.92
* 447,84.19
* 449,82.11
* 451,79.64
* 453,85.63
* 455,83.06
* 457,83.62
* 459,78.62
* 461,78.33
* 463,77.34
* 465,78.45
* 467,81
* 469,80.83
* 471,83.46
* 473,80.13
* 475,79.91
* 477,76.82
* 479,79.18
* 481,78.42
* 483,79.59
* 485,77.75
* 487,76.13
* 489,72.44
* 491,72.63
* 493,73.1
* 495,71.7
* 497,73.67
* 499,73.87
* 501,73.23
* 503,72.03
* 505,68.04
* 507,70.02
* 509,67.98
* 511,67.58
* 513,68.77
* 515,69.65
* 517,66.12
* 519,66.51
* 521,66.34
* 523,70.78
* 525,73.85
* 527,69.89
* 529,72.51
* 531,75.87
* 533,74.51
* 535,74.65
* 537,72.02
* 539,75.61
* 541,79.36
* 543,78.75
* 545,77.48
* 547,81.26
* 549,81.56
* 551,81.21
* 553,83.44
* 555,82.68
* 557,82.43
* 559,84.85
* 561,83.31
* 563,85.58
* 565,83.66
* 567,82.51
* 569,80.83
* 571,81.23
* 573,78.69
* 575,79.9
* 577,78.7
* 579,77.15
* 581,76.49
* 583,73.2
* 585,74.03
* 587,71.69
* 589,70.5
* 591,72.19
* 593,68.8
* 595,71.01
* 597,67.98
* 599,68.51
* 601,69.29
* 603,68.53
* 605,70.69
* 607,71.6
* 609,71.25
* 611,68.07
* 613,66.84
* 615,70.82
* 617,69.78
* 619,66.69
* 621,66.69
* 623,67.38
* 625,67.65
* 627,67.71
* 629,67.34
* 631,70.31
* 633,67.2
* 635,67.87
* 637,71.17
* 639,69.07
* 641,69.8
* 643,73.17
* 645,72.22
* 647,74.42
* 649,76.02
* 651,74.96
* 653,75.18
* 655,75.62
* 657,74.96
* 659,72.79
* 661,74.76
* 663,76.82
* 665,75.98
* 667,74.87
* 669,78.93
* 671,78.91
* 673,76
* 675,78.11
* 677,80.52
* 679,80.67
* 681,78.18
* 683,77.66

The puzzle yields 4.7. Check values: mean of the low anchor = 75.9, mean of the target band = 70.1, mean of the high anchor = 75.2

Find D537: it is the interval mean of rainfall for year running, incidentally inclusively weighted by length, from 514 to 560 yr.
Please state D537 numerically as 75.7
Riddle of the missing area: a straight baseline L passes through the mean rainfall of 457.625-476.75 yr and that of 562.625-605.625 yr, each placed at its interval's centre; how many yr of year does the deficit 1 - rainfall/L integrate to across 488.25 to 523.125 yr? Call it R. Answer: 3.5 yr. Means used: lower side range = 79.7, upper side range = 74.9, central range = 70.2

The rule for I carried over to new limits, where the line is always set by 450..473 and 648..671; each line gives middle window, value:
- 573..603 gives 1.82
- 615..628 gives 1.49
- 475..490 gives 0.55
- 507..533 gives 3.11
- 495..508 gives 1.31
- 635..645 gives 0.73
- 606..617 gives 1.03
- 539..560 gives -0.66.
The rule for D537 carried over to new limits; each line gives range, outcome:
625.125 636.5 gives 68.2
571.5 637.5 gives 70.9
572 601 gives 73.3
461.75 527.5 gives 73.9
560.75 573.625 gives 82.3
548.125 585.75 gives 80.6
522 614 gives 75.8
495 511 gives 71.1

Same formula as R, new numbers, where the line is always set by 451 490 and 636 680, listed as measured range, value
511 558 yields 1.9 yr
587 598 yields 0.9 yr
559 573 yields -1.0 yr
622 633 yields 1.1 yr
